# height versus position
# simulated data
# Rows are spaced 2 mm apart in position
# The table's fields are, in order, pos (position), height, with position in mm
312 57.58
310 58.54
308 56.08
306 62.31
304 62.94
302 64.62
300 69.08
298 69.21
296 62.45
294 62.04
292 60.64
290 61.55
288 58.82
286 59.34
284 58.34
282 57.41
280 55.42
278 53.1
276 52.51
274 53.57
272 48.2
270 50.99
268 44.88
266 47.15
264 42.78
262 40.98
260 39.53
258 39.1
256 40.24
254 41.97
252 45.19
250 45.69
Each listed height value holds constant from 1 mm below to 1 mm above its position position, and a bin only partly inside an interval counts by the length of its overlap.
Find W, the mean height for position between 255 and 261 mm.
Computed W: 39.6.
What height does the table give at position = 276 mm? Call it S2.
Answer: 52.51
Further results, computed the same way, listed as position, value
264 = 42.78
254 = 41.97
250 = 45.69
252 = 45.19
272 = 48.2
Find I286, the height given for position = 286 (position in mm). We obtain 59.34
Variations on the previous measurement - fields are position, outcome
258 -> 39.1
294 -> 62.04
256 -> 40.24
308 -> 56.08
